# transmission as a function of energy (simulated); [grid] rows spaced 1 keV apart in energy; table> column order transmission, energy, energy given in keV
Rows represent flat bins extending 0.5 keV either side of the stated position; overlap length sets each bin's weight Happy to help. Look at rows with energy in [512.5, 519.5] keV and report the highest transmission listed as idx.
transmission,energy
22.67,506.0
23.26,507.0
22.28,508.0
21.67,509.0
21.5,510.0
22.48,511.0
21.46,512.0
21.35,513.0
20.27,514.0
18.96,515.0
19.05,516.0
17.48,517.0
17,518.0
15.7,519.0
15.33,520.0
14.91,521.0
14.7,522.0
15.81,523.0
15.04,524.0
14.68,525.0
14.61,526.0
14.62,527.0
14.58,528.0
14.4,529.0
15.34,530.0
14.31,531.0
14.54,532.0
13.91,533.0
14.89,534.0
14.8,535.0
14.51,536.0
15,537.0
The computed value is 21.35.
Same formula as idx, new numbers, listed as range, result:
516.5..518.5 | 17.48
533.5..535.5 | 14.89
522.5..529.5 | 15.81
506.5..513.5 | 23.26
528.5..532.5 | 15.34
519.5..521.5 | 15.33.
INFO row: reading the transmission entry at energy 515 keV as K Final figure 18.96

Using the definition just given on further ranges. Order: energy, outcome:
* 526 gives 14.61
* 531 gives 14.31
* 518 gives 17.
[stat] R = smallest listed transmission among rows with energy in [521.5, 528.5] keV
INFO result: 14.58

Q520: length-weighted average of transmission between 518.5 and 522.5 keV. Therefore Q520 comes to 15.2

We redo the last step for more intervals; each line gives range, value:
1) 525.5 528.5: 14.6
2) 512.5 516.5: 19.9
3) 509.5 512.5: 21.8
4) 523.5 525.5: 14.9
